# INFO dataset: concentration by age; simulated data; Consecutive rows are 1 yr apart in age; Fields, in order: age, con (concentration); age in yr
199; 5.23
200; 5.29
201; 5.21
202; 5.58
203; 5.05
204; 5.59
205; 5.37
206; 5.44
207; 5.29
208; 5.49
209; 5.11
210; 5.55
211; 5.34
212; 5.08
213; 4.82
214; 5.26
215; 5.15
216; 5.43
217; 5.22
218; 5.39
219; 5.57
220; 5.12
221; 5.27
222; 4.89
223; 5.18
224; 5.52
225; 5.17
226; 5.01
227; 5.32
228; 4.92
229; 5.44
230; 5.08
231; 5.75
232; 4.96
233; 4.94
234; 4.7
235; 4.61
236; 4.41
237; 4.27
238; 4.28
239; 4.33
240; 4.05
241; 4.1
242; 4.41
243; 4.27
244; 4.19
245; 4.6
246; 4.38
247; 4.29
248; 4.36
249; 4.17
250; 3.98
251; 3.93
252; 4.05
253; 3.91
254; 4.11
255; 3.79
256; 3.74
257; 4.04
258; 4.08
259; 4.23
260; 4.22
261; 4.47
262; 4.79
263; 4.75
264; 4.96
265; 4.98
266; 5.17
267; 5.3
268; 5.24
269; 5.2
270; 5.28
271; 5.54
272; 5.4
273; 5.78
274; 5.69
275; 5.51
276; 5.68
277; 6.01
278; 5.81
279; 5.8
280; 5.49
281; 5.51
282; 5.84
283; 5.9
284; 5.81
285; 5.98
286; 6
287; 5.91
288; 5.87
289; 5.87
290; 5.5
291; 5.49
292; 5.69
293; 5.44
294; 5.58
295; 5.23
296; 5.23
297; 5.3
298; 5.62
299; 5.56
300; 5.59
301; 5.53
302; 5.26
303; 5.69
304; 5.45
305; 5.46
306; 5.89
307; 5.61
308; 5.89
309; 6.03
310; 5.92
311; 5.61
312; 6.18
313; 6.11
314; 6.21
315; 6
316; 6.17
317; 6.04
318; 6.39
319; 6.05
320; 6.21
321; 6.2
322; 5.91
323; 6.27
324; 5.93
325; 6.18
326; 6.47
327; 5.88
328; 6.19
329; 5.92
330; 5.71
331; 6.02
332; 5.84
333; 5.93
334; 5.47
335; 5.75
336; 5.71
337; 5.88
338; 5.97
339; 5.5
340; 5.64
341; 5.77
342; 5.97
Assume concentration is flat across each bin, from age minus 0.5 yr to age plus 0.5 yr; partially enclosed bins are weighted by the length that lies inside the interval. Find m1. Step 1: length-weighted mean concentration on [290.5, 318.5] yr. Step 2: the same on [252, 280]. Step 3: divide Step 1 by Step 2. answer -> 1.16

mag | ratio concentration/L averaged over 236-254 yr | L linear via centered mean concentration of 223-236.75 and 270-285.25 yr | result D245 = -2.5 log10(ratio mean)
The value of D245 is 0.24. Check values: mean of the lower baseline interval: 5.05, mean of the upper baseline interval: 5.7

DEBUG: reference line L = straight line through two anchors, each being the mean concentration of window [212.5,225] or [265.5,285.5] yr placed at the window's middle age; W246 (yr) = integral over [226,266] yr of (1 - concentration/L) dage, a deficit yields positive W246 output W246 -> 6.9 yr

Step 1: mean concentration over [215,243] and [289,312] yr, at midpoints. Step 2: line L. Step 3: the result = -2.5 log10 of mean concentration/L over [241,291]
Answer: 0.067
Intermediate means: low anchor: 4.93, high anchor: 5.59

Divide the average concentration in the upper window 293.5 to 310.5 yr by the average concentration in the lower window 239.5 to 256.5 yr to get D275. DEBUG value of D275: 1.35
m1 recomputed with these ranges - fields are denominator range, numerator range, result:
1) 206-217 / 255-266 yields 0.84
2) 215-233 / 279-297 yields 1.08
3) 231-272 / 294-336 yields 1.30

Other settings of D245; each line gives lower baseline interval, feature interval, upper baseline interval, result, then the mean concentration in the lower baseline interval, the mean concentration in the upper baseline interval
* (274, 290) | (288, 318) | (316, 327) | 0.05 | 5.79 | 6.15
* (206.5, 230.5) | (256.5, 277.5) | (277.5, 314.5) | 0.10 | 5.23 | 5.7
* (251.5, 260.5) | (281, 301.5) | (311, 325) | -0.09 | 4.02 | 6.11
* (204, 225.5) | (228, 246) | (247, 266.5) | 0.04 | 5.28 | 4.3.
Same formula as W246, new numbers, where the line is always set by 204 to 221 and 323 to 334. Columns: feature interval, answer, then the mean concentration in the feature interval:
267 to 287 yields 0.1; 5.65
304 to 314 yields 0.0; 5.85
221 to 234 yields 0.5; 5.17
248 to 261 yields 3.5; 4.05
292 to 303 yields 0.7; 5.46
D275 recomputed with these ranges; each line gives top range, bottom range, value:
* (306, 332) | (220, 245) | 1.26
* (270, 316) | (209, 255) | 1.20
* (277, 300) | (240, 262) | 1.36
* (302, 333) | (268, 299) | 1.06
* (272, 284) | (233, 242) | 1.31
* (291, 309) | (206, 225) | 1.05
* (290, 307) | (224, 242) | 1.15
